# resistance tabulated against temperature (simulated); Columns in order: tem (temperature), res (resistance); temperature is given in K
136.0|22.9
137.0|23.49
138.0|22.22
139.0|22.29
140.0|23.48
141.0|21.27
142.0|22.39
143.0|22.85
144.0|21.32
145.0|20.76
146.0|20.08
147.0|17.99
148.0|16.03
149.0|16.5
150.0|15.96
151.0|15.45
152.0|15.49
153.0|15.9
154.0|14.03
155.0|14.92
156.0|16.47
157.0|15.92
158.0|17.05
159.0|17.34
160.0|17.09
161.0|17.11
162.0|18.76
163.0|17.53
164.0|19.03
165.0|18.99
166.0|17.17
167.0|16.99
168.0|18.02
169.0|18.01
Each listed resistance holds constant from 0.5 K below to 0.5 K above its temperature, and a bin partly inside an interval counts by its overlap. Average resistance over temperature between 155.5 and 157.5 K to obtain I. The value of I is 16.2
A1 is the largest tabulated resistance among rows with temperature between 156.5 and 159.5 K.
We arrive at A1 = 17.34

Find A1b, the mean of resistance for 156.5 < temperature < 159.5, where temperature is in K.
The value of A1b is 16.8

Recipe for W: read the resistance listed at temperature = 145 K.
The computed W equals 20.76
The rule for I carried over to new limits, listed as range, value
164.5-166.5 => 18.1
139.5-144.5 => 22.3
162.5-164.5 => 18.3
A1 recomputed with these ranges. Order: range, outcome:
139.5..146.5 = 23.48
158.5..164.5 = 19.03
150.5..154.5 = 15.9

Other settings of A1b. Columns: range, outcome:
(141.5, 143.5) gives 22.6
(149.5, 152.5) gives 15.6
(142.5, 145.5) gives 21.6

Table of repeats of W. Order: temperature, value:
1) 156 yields 16.47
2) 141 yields 21.27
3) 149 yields 16.5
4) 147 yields 17.99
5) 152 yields 15.49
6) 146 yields 20.08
